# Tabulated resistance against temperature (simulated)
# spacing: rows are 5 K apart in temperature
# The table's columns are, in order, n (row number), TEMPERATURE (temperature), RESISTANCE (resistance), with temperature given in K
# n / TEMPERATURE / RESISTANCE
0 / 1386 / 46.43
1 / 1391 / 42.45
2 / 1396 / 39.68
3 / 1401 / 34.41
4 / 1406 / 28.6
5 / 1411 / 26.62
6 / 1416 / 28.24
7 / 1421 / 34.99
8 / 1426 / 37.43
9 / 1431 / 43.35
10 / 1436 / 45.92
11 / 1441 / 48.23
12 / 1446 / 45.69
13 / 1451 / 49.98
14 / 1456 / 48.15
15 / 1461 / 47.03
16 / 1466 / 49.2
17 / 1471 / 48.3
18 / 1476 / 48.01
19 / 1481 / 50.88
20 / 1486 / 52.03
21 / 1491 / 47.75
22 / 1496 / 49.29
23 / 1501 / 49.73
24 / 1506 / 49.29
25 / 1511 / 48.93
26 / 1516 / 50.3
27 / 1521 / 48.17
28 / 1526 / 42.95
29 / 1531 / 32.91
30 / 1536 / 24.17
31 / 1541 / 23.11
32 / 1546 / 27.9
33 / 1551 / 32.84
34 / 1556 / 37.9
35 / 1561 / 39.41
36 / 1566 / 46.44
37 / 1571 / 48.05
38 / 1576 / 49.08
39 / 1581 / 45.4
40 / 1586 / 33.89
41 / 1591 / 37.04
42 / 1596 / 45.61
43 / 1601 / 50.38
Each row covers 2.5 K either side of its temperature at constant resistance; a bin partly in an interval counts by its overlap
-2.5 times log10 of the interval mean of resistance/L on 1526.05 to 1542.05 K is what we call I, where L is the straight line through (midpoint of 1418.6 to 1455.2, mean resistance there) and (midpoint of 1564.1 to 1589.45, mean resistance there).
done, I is 0.44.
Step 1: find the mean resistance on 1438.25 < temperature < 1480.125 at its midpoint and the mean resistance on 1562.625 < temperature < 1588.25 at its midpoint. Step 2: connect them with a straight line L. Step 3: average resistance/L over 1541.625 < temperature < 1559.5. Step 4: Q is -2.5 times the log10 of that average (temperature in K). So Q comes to 0.37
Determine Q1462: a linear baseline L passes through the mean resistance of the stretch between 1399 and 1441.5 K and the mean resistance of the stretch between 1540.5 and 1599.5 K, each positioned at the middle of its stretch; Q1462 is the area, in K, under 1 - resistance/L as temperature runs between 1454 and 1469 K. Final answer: -4.6 K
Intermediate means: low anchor 35.9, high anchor 39.6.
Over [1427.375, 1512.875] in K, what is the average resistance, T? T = 48.2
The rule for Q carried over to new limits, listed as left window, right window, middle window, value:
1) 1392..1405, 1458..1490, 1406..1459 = 0.06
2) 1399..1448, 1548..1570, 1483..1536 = -0.19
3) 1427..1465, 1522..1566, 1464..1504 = -0.19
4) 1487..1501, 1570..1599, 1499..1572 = 0.16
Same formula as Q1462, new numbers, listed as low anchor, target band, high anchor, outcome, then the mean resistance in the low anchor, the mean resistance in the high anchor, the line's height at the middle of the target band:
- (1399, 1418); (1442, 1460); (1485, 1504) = -3.9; 29.4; 49.5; 39.3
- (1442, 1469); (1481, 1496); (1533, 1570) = -2.4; 48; 33.7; 43.1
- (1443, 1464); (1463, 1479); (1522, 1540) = -1.4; 47.8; 33.7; 44.6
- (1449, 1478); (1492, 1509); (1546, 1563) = -2.4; 48.4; 35.3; 43.1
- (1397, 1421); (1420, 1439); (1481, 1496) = -2.8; 30.7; 50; 35.7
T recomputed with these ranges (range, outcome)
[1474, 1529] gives 48.7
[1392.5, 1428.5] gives 33.1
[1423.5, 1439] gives 42.4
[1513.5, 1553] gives 35.3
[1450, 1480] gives 48.5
